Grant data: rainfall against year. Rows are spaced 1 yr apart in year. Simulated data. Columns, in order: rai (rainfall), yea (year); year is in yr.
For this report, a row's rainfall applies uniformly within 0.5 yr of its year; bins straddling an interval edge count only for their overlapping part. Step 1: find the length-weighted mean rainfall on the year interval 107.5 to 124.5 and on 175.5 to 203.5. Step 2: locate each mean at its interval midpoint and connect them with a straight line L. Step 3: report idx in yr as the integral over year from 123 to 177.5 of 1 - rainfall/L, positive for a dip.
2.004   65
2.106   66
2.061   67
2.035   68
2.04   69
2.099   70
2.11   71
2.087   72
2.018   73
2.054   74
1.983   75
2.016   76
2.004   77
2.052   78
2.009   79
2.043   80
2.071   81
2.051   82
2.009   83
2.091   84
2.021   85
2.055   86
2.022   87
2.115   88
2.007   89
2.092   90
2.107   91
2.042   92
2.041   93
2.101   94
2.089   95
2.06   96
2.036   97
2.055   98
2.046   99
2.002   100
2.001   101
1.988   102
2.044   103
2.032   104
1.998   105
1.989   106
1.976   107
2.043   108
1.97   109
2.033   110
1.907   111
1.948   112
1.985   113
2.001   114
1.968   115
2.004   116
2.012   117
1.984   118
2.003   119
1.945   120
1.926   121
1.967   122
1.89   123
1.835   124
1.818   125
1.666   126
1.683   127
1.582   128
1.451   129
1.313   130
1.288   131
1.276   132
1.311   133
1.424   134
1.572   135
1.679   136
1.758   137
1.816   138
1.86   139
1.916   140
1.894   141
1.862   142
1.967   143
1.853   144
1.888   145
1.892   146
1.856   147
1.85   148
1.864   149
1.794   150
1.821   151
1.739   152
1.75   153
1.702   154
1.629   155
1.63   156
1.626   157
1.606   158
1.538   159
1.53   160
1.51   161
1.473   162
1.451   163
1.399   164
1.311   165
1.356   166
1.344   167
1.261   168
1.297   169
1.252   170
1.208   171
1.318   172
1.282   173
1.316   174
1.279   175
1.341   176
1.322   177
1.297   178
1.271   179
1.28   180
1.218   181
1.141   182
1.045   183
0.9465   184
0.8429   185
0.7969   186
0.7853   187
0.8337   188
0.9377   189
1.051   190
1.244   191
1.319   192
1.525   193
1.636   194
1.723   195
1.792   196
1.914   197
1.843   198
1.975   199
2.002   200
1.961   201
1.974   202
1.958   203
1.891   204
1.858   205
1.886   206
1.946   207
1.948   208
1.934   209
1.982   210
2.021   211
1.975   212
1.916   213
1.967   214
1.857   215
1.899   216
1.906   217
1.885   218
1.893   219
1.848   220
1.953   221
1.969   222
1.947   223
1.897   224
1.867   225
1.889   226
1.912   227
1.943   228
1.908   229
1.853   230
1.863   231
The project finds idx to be 3.78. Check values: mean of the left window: 1.97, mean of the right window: 1.39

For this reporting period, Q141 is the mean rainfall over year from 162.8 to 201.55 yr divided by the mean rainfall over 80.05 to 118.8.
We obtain 0.66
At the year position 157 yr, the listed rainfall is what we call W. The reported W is 1.626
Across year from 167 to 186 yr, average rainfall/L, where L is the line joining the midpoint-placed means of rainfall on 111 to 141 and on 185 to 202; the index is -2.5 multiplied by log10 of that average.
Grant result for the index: 0.26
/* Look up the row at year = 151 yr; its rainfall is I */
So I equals 1.821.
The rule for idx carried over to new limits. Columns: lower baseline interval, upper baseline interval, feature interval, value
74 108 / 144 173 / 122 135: 1.59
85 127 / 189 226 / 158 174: 4.39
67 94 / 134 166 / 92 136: 0.47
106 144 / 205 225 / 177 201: 7.05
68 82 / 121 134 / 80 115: -3.40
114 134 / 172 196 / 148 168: -1.99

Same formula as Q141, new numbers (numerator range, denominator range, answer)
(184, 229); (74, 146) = 0.90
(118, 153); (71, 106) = 0.86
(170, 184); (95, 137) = 0.67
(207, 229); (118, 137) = 1.16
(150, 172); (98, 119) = 0.75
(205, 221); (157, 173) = 1.38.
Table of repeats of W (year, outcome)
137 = 1.758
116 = 2.004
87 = 2.022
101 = 2.001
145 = 1.888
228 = 1.943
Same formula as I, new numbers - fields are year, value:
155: 1.629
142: 1.862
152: 1.739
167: 1.344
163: 1.451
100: 2.002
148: 1.85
